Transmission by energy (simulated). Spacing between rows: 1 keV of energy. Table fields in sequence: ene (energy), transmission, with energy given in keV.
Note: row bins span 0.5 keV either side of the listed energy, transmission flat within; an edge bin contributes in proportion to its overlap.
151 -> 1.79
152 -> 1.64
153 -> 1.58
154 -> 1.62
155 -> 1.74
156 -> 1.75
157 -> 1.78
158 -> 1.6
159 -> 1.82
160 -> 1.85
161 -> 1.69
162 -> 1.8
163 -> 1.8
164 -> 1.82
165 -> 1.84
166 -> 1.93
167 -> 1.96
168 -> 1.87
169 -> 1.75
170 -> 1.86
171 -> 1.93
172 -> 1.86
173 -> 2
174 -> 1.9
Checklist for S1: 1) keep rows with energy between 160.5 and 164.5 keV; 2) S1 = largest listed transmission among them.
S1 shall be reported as 1.82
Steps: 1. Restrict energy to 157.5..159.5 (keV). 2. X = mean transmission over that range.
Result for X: 1.71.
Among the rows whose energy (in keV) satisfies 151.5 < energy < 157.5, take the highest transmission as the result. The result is 1.78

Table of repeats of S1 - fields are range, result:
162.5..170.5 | 1.96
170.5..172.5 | 1.93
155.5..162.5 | 1.85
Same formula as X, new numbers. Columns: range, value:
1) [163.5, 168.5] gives 1.88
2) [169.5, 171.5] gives 1.9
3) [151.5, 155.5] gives 1.65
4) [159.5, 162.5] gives 1.78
